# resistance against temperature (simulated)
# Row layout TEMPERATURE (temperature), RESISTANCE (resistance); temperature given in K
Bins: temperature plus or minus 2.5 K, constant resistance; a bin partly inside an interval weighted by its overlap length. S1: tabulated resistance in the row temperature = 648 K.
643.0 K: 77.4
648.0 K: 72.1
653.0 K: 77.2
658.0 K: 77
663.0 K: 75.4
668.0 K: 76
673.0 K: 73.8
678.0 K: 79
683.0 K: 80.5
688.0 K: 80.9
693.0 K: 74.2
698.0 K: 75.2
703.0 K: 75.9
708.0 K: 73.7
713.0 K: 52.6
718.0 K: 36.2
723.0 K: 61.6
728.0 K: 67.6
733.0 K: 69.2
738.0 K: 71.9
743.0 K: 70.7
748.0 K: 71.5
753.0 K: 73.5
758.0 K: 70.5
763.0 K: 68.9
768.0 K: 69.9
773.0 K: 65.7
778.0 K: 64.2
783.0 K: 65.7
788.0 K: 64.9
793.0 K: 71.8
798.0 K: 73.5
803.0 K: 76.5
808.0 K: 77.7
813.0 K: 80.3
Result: 72.1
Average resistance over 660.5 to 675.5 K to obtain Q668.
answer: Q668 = 75.1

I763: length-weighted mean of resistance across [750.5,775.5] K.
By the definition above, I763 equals 69.7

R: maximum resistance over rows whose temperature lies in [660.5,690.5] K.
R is 80.9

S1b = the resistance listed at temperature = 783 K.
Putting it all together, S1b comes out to 65.7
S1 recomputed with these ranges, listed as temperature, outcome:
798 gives 73.5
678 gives 79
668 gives 76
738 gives 71.9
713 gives 52.6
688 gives 80.9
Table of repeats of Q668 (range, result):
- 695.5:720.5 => 62.7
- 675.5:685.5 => 79.8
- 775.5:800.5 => 68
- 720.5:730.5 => 64.6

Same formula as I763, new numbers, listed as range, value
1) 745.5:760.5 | 71.8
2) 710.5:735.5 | 57.4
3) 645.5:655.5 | 74.7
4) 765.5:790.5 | 66.1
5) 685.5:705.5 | 76.5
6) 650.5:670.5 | 76.4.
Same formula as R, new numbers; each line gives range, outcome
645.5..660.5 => 77.2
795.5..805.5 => 76.5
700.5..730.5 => 75.9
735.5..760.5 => 73.5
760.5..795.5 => 71.8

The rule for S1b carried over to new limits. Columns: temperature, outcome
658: 77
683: 80.5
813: 80.3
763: 68.9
